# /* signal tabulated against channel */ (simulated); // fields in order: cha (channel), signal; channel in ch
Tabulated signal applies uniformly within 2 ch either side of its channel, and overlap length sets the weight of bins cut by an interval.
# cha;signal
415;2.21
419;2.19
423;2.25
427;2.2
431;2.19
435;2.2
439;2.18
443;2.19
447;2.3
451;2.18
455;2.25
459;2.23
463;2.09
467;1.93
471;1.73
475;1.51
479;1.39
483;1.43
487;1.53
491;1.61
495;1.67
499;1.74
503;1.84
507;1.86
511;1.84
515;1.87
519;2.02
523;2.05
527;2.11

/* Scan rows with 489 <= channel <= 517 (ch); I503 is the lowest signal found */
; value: 1.61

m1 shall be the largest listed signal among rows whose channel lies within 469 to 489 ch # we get 1.73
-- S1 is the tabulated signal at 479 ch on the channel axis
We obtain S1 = 1.39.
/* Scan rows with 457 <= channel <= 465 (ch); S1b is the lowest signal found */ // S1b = 2.09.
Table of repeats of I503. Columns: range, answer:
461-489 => 1.39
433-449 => 2.18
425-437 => 2.19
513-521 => 1.87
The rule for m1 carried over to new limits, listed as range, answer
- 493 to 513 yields 1.86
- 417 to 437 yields 2.25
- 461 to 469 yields 2.09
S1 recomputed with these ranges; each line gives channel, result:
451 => 2.18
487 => 1.53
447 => 2.3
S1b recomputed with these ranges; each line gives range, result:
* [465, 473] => 1.73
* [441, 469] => 1.93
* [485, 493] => 1.53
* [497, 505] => 1.74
